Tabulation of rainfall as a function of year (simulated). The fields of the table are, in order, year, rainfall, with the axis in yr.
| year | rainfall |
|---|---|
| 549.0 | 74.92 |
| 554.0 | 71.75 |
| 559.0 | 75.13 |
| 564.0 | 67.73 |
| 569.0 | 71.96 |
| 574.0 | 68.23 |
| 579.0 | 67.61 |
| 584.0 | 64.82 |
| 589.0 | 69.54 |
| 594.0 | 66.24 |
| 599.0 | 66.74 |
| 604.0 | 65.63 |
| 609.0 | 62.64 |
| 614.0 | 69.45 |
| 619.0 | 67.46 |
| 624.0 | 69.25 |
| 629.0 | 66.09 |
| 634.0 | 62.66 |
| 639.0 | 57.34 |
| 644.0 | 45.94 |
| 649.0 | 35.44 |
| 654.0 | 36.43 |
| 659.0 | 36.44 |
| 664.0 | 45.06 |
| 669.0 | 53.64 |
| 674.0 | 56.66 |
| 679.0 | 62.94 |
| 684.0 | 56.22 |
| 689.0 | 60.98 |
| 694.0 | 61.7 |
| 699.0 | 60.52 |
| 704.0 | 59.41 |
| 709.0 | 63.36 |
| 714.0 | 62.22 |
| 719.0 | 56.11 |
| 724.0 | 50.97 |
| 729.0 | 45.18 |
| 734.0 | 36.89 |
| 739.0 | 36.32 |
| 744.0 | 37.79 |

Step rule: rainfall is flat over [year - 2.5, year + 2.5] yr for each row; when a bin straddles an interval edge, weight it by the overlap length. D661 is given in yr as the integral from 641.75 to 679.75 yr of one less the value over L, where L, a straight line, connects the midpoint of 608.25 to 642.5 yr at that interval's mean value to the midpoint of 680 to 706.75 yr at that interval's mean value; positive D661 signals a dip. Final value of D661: 9.9 yr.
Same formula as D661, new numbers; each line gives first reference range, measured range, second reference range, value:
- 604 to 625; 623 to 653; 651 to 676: 1.37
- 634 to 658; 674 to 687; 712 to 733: -2.87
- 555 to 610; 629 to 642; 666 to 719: 0.68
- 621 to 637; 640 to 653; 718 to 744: 4.19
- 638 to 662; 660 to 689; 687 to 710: -1.67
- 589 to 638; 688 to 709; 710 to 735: -2.28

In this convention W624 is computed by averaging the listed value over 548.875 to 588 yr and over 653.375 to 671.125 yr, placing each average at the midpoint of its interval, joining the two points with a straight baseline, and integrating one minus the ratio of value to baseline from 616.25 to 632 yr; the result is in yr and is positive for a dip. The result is -3.88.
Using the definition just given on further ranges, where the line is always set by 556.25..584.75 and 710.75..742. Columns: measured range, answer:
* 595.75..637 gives -1.90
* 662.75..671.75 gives 0.98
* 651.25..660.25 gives 3.33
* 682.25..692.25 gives -1.03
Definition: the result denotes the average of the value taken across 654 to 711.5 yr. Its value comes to 55.2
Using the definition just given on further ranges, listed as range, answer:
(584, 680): 57.8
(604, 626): 67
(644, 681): 46.4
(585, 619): 66.7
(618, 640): 64.9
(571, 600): 67.3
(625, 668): 49.1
